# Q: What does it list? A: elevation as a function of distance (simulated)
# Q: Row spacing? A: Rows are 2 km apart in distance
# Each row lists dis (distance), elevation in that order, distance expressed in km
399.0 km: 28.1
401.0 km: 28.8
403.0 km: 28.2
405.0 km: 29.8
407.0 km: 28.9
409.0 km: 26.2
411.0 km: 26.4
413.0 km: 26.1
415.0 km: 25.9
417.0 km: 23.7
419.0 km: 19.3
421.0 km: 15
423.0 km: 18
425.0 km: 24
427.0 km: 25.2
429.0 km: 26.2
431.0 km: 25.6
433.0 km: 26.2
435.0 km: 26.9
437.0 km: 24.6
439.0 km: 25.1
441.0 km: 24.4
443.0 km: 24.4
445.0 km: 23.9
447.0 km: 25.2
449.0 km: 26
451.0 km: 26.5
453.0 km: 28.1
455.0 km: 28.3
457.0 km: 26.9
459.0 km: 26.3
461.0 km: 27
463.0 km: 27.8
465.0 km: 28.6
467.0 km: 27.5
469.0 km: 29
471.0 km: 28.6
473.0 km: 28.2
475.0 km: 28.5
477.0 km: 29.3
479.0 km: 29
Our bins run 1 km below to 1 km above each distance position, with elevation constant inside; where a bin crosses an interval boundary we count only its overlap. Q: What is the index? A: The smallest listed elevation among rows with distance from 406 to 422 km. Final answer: 15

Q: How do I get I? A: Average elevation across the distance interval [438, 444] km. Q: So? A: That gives 24.6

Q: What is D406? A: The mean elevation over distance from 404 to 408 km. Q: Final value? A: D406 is 29.4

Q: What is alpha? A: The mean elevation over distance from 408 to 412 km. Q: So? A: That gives 26.3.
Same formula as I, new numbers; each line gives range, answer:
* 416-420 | 21.5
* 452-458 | 27.8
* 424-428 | 24.6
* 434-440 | 25.5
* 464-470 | 28.4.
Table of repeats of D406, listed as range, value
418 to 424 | 17.4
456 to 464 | 27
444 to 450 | 25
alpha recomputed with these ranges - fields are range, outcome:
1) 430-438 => 25.8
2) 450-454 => 27.3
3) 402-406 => 29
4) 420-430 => 21.7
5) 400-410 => 28.4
